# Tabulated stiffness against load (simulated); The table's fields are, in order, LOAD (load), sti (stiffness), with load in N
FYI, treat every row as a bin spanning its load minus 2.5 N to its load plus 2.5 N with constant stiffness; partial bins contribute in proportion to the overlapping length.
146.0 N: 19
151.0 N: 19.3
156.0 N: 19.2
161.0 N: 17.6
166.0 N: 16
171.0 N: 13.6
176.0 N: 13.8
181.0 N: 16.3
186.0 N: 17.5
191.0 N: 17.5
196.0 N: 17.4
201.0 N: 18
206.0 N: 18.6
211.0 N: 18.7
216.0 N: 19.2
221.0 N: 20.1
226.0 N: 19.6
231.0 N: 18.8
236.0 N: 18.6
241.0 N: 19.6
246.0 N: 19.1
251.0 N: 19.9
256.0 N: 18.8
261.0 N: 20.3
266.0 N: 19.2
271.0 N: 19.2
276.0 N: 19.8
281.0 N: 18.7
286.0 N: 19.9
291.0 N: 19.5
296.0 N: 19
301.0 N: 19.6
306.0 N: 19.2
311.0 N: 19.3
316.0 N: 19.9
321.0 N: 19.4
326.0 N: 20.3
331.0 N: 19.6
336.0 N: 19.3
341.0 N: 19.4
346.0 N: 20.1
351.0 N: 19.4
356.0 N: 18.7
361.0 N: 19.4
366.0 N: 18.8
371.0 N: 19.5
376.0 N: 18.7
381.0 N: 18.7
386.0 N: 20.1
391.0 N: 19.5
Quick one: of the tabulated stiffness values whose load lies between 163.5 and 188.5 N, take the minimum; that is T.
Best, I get 13.6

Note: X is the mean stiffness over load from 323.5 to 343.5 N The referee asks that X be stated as 19.6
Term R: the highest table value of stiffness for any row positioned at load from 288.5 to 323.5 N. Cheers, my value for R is 19.9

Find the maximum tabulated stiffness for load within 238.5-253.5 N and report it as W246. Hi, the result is 19.9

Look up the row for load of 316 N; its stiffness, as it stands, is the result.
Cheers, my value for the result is 19.9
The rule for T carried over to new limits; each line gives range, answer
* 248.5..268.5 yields 18.8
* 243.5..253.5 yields 19.1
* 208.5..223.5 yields 18.7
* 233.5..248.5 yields 18.6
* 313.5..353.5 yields 19.3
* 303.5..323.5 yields 19.2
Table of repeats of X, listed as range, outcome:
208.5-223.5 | 19.3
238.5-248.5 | 19.4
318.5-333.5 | 19.8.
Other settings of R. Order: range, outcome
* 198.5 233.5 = 20.1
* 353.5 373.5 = 19.5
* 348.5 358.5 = 19.4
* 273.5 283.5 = 19.8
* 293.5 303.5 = 19.6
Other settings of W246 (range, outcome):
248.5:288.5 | 20.3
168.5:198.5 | 17.5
